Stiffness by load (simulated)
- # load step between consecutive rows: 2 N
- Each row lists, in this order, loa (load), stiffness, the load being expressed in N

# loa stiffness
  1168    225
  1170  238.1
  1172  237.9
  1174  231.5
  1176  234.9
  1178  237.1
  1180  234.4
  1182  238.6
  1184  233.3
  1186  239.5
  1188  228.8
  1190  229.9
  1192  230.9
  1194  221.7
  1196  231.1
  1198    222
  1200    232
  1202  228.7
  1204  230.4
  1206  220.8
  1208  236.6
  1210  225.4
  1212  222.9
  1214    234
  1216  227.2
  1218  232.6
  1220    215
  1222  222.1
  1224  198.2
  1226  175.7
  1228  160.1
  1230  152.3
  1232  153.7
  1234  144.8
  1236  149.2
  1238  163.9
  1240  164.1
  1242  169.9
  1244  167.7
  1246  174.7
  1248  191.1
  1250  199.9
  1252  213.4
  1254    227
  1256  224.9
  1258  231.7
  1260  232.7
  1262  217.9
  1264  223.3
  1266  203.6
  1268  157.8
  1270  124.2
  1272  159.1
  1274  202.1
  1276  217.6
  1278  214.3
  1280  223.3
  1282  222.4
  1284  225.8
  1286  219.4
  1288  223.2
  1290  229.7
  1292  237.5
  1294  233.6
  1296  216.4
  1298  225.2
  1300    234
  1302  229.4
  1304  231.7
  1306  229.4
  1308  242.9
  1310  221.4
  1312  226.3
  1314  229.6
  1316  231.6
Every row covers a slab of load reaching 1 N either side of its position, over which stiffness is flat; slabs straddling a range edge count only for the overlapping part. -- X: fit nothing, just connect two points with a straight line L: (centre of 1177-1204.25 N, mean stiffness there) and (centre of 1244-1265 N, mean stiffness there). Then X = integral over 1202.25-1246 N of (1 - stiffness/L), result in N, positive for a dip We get 5.5 N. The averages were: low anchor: 231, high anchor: 211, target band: 194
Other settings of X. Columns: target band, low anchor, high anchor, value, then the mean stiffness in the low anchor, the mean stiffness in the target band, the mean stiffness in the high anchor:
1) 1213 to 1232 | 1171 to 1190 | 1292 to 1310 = 2.8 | 235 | 199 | 230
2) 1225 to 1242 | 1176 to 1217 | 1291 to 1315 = 5.3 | 230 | 159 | 230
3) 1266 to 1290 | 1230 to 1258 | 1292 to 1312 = 1.1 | 181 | 200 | 230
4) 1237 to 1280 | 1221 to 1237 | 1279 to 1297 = 0.5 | 170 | 195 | 226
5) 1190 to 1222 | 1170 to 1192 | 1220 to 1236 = -4.1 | 235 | 227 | 174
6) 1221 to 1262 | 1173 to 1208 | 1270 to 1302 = 6.7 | 231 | 187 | 216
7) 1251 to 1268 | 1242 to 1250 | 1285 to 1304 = -2.2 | 180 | 218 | 228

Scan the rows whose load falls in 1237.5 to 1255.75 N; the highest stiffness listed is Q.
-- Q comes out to 227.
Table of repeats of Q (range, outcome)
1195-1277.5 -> 236.6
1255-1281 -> 232.7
